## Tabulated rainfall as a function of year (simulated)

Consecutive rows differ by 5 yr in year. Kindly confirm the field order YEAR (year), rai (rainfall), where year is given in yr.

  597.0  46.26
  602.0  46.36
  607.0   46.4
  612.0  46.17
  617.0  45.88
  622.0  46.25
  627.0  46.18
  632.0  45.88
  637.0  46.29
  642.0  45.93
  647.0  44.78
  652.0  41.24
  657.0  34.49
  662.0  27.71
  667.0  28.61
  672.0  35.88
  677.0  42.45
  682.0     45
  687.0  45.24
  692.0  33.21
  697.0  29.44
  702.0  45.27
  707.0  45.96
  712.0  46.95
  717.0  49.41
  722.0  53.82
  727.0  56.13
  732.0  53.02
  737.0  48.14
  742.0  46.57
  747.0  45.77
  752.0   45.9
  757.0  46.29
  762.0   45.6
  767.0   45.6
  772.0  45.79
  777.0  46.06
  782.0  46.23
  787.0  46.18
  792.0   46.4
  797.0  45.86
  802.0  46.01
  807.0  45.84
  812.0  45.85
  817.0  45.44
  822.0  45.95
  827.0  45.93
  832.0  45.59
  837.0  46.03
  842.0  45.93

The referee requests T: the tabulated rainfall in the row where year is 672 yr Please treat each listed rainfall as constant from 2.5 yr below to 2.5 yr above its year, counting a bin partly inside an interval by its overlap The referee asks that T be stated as 35.88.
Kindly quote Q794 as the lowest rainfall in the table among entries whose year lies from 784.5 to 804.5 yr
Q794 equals 45.86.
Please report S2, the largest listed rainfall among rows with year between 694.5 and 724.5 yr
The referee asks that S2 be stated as 53.82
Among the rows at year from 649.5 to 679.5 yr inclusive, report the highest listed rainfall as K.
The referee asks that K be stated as 42.45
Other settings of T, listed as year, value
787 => 46.18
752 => 45.9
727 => 56.13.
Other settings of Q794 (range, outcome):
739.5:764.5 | 45.6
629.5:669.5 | 27.71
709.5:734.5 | 46.95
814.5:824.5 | 45.44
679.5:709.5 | 29.44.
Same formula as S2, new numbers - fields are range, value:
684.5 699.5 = 45.24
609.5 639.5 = 46.29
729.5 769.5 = 53.02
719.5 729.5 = 56.13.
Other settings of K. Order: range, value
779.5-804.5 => 46.4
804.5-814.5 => 45.85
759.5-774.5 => 45.79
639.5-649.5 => 45.93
